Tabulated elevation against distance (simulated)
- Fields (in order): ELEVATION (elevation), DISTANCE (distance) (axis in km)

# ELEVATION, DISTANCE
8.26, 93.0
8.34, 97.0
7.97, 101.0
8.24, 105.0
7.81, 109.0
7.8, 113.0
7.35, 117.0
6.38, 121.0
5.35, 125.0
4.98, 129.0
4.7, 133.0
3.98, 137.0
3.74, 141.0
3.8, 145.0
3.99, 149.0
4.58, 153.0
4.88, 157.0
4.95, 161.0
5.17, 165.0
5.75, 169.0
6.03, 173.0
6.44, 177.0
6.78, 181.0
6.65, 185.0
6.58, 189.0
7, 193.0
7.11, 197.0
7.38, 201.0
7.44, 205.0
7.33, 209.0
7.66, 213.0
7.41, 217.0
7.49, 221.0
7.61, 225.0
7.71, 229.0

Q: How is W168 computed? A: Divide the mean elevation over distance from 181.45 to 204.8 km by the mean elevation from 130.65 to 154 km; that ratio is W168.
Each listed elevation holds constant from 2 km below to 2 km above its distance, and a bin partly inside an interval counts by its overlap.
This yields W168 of 1.69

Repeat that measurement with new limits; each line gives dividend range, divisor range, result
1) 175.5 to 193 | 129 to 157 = 1.57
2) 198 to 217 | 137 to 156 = 1.83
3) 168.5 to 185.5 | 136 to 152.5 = 1.61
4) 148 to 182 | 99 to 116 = 0.68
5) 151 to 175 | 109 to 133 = 0.82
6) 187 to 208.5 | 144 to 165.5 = 1.56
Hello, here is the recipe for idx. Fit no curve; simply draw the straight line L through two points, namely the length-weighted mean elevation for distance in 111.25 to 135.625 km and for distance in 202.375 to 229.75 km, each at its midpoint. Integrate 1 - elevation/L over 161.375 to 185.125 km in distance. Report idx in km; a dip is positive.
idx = 2.8 km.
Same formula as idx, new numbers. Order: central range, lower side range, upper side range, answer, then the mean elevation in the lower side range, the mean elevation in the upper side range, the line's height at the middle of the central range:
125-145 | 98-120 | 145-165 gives 5.3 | 7.79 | 4.58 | 5.97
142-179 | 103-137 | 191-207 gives 9.9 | 6.42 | 7.23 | 6.84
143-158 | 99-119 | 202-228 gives 6.7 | 7.83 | 7.49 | 7.7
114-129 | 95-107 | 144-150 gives 0.1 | 8.18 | 3.89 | 6.27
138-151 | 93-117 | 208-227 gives 6.6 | 7.99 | 7.51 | 7.82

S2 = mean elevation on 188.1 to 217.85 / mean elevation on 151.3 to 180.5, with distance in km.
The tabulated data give 1.32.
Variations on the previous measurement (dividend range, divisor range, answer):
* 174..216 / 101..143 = 1.15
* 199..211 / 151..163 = 1.54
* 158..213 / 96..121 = 0.84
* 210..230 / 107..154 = 1.40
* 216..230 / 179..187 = 1.12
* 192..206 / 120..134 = 1.36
